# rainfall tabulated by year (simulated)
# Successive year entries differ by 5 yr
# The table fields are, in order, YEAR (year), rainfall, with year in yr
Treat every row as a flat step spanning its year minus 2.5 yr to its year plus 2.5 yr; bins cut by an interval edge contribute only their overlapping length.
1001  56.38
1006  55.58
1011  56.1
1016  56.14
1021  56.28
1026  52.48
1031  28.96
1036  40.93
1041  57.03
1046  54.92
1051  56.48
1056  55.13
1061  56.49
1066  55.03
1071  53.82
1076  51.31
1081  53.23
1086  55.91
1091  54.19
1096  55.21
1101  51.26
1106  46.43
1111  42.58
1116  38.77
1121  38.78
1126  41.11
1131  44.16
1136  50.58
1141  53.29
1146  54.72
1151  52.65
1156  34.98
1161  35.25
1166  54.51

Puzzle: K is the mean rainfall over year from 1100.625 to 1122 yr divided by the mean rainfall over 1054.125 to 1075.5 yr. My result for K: 0.79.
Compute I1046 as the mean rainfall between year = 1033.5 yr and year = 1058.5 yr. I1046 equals 52.9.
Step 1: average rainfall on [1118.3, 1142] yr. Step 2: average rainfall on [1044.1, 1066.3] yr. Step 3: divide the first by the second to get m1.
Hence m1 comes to 0.8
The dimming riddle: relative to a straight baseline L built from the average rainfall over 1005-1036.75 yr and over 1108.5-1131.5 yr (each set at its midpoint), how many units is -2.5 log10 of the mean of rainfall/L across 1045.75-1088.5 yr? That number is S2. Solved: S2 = -0.20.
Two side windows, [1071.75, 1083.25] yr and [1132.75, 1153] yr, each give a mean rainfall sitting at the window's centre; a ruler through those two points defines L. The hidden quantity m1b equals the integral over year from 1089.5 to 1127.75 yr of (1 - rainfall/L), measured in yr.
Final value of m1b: 4.78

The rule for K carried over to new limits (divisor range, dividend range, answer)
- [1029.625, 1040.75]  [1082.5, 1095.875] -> 1.37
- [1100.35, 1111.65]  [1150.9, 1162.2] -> 0.84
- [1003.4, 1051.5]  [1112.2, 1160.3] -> 0.88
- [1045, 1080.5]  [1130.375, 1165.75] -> 0.86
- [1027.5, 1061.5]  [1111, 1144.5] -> 0.90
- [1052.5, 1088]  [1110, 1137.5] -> 0.78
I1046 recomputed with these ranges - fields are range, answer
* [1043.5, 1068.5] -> 55.6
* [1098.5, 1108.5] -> 48.8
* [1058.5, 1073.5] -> 55.1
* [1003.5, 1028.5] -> 55.3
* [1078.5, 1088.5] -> 54.6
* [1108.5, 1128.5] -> 40.3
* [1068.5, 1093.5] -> 53.7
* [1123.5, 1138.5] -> 45.3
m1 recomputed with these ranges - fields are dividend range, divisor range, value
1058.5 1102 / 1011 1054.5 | 1.07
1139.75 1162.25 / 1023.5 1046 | 1.01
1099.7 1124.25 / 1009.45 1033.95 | 0.87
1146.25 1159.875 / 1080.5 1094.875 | 0.82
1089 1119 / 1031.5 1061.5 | 0.93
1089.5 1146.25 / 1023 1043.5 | 1.05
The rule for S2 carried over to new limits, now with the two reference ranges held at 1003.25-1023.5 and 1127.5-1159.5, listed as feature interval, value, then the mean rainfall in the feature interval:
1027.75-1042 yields 0.30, 41.3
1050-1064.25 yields -0.05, 55.9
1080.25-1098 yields -0.07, 54.8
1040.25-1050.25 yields -0.04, 55.9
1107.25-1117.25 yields 0.19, 41.6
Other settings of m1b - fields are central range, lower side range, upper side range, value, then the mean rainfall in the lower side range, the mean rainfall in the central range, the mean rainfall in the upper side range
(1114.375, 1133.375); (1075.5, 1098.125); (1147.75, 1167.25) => 3.1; 54.2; 40.8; 44.1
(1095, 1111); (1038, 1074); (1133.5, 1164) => 0.6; 55.3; 49.3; 47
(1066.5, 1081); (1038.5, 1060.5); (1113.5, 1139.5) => -0.3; 55.9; 53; 43.1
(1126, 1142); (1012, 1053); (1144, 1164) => -0.8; 50.5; 47.7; 44.4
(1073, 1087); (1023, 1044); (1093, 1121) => -2.2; 45.4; 53.2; 46.3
